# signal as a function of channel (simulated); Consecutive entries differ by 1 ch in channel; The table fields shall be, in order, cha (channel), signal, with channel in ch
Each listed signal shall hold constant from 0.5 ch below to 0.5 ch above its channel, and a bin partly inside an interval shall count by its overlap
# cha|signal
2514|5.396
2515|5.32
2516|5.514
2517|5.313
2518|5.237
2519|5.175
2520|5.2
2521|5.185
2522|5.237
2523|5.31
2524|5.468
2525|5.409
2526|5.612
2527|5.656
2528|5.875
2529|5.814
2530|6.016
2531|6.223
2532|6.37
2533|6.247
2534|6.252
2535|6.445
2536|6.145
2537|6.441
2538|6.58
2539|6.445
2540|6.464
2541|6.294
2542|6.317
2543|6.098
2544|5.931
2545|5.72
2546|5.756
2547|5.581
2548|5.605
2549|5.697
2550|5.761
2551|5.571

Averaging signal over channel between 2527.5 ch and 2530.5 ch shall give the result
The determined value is 5.9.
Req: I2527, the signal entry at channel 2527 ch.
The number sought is 5.656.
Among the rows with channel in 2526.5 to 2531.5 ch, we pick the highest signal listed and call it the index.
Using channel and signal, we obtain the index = 6.223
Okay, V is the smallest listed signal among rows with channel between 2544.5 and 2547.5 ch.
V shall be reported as 5.581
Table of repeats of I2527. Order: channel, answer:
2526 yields 5.612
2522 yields 5.237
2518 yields 5.237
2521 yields 5.185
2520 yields 5.2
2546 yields 5.756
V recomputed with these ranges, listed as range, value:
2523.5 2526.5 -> 5.409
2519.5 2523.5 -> 5.185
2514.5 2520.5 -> 5.175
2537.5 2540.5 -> 6.445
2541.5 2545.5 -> 5.72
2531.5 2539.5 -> 6.145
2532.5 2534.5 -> 6.247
